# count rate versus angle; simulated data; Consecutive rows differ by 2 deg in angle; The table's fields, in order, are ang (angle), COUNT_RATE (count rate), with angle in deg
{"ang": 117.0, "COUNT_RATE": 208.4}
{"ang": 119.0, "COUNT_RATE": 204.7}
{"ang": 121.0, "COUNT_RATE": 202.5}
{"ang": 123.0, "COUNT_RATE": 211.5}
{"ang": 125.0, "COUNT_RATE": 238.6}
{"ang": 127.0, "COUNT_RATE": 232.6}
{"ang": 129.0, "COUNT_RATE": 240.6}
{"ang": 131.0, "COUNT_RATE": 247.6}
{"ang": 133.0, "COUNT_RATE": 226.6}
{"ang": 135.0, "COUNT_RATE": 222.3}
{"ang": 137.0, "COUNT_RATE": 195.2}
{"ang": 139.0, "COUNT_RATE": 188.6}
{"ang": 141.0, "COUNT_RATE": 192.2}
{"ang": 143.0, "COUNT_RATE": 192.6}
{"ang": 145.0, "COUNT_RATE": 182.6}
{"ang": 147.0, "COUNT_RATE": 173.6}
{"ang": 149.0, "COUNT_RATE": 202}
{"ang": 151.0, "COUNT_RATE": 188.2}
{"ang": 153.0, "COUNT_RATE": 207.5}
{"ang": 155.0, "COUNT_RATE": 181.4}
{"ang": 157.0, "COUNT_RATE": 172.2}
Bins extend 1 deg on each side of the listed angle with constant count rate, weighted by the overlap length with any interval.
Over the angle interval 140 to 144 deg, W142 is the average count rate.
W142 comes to 192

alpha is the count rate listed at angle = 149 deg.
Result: 202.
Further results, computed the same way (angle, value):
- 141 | 192.2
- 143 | 192.6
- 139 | 188.6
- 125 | 238.6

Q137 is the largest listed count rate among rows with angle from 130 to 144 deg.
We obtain 247.6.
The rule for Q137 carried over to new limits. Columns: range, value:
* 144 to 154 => 207.5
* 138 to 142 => 192.2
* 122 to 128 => 238.6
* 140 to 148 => 192.6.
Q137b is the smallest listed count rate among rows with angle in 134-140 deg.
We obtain 188.6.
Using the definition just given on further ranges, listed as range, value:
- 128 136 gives 222.3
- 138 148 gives 173.6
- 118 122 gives 202.5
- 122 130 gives 211.5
